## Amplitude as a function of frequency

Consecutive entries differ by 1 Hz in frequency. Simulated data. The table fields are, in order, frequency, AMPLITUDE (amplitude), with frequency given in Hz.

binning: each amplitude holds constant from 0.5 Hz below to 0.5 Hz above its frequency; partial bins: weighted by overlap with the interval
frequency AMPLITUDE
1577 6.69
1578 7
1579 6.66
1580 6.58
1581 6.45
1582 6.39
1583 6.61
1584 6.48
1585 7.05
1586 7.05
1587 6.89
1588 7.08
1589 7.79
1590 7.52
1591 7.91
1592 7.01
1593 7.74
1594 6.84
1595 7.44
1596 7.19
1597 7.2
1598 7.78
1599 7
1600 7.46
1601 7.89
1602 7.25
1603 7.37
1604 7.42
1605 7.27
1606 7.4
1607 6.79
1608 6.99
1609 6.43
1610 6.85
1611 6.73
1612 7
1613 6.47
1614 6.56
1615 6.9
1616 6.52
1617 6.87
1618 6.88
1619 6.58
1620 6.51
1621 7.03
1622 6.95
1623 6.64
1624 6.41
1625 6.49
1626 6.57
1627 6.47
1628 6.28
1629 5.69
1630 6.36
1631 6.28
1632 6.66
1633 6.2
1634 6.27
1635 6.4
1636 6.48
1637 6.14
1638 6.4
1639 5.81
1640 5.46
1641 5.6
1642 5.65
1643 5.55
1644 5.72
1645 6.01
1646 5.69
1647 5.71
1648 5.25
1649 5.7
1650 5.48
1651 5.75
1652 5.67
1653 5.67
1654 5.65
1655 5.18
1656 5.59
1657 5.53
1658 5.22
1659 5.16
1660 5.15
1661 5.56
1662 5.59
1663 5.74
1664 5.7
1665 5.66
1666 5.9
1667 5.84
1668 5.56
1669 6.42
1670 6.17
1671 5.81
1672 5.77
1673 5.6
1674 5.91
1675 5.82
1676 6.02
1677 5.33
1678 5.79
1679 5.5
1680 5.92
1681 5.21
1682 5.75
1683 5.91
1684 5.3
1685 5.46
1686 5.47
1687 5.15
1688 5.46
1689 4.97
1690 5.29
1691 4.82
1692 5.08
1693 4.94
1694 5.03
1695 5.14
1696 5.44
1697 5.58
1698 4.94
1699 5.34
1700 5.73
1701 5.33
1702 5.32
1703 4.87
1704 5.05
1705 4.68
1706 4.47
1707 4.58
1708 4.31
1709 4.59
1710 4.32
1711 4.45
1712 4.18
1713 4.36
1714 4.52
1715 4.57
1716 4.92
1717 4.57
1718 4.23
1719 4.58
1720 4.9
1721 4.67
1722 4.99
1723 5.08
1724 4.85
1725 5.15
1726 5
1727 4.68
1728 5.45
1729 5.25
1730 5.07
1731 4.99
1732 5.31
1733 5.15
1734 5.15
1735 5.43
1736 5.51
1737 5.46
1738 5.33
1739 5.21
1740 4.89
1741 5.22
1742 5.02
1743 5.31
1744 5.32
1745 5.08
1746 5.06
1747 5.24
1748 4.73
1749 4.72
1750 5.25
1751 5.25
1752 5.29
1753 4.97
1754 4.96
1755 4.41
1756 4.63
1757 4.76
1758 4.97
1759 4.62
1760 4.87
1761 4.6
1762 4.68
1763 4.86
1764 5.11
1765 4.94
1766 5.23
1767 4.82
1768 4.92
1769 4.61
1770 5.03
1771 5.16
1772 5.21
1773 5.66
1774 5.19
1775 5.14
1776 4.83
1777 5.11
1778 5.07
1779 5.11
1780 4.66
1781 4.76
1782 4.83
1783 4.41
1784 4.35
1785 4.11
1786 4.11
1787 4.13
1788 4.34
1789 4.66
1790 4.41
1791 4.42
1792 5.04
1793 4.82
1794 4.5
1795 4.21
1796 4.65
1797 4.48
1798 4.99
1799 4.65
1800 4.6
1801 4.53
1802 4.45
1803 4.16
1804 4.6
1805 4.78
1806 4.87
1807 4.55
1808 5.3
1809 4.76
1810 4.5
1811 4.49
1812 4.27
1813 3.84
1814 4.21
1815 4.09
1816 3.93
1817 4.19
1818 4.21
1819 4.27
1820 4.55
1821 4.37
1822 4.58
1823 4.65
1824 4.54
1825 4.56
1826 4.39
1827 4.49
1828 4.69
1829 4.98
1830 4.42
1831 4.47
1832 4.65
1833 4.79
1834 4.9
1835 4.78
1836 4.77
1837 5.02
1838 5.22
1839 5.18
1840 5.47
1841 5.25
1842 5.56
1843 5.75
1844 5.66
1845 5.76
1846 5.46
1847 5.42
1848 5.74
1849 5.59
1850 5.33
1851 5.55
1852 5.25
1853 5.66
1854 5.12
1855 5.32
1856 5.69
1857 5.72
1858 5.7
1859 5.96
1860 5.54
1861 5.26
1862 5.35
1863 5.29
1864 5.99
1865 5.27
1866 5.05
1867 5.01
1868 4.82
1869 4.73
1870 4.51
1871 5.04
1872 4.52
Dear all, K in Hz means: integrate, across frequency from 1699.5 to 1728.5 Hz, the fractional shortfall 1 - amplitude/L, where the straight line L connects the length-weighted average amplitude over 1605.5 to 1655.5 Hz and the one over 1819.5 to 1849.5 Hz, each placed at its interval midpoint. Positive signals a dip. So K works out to 4.9 Hz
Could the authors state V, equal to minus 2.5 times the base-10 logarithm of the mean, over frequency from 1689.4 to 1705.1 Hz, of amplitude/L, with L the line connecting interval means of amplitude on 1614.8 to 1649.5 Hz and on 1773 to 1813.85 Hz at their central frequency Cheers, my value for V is 0.08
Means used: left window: 6.23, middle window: 5.17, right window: 4.63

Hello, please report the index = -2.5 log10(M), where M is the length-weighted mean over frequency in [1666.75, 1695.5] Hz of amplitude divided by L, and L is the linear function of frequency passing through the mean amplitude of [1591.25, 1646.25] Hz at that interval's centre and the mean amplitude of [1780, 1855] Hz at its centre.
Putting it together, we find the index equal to 0.10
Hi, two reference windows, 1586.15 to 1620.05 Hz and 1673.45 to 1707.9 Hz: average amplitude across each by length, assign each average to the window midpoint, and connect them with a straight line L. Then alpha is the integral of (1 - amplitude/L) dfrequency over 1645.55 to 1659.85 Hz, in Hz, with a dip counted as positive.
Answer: 1.4 Hz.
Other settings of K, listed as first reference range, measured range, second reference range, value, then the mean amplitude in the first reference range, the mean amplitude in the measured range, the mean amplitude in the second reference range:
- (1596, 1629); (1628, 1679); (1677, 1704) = 2.3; 6.89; 5.79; 5.33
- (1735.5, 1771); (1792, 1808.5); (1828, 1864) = 1.6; 5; 4.65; 5.3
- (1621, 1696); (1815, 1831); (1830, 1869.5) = 2.7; 5.76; 4.44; 5.3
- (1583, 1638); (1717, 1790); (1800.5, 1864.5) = 9.0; 6.87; 4.93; 4.94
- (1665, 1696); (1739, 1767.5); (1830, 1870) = 2.5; 5.54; 4.96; 5.29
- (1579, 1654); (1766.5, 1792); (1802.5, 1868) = 2.9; 6.6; 4.77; 4.96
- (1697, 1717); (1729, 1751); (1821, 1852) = -1.5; 4.78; 5.17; 5.05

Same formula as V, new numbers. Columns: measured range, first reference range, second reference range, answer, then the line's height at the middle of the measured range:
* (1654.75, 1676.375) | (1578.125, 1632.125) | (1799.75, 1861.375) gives 0.12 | 6.37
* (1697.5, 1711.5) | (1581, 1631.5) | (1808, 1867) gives 0.25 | 6.1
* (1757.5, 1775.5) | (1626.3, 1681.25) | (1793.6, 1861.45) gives 0.05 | 5.2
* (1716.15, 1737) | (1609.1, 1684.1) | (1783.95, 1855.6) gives 0.09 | 5.43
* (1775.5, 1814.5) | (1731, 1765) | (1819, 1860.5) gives 0.11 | 5.08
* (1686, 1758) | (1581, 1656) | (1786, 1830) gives 0.09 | 5.44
